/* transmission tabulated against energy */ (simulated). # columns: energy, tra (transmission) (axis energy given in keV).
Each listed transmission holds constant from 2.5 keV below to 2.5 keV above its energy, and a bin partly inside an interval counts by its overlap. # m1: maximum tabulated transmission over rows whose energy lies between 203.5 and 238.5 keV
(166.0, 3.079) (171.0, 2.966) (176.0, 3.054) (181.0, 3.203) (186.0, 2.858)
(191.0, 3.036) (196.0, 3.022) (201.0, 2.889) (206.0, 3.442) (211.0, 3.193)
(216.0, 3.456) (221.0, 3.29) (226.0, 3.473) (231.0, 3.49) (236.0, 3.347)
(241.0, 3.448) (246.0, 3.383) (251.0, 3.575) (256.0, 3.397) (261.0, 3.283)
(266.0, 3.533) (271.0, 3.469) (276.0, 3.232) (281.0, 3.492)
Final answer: 3.49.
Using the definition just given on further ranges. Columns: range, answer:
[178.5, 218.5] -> 3.456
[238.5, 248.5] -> 3.448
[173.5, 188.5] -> 3.203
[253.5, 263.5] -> 3.397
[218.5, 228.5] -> 3.473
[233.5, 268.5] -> 3.575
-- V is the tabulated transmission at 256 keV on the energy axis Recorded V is 3.397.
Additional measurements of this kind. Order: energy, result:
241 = 3.448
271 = 3.469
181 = 3.203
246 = 3.383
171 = 2.966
